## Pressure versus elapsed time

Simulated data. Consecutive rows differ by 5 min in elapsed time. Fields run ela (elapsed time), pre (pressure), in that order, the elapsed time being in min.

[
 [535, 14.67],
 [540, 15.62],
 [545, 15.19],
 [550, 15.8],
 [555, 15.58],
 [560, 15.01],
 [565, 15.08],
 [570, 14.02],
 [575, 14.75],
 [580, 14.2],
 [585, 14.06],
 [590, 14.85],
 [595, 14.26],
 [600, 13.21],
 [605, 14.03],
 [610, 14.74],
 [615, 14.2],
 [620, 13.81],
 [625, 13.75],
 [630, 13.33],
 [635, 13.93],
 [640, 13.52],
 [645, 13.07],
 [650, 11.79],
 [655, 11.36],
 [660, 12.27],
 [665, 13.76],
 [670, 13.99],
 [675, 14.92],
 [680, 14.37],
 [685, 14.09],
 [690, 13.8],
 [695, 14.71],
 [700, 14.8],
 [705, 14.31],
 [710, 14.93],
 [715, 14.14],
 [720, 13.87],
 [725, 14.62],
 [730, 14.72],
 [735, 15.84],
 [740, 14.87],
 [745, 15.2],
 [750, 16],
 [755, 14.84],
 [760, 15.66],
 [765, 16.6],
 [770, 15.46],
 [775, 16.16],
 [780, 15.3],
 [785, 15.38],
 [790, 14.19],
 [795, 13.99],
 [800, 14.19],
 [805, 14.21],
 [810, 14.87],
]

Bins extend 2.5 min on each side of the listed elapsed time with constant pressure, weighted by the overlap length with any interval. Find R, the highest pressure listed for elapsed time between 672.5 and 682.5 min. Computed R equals 14.92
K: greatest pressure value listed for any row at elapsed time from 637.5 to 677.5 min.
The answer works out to 14.92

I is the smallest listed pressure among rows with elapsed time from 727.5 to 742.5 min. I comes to 14.72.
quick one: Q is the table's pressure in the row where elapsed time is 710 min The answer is 14.93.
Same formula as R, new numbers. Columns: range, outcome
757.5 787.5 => 16.6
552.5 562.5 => 15.58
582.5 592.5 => 14.85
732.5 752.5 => 16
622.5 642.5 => 13.93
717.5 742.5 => 15.84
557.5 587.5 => 15.08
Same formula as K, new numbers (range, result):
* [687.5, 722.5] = 14.93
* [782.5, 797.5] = 15.38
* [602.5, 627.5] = 14.74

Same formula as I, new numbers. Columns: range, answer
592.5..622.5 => 13.21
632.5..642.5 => 13.52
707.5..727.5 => 13.87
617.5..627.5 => 13.75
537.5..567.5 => 15.01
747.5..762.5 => 14.84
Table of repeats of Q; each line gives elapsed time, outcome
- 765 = 16.6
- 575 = 14.75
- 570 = 14.02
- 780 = 15.3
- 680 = 14.37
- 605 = 14.03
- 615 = 14.2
